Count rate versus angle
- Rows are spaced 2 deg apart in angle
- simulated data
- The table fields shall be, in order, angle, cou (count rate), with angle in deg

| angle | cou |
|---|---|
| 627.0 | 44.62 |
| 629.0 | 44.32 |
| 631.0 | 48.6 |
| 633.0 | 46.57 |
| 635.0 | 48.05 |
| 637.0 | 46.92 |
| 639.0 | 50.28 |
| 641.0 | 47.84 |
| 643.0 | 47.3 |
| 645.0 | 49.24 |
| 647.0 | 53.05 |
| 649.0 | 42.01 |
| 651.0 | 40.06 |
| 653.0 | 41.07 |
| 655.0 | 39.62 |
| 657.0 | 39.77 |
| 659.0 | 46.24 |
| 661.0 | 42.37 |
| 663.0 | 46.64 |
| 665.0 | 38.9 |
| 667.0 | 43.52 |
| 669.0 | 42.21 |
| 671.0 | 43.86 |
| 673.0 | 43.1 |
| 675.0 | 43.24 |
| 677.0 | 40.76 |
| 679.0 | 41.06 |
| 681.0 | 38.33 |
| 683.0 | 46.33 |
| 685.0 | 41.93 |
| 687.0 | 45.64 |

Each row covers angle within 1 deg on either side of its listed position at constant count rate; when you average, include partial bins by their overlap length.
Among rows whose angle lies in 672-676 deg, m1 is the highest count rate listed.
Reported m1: 43.24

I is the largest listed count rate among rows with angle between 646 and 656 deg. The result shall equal 53.05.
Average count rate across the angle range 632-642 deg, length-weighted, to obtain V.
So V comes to 47.9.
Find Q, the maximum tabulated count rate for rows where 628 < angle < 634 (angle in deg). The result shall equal 48.6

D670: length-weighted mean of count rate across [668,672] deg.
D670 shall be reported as 43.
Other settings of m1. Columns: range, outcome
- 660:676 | 46.64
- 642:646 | 49.24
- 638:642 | 50.28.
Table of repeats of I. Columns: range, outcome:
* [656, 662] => 46.24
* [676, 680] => 41.06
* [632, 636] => 48.05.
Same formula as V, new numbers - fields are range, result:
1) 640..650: 47.9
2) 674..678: 42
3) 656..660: 43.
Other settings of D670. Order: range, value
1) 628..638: 46.9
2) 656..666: 42.8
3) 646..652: 45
